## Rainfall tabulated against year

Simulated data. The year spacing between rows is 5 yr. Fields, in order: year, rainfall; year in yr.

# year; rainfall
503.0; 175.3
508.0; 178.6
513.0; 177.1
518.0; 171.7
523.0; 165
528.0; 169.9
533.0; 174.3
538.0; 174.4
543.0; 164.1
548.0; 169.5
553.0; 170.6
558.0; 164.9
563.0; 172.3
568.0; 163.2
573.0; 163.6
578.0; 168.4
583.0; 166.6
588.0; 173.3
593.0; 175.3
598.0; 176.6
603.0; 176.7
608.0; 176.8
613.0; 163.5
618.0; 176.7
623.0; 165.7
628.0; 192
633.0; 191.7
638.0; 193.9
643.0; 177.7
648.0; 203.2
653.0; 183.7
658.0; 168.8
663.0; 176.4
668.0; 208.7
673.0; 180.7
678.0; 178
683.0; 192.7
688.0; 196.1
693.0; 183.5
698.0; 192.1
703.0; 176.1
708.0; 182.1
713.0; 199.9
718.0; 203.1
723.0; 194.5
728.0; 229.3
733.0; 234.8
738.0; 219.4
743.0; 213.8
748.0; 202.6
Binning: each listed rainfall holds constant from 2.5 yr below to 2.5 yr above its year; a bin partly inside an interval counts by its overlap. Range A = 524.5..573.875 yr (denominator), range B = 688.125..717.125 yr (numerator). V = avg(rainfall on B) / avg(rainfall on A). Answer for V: 1.1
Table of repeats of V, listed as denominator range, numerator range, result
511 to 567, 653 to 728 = 1.11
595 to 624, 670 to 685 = 1.07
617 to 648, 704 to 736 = 1.11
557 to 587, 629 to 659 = 1.12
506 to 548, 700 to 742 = 1.19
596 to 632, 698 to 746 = 1.16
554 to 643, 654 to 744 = 1.12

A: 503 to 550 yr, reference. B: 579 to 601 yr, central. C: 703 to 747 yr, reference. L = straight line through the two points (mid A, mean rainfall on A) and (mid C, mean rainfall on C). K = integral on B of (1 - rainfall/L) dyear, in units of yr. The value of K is 1.26 yr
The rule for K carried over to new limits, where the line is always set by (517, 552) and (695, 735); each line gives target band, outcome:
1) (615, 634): 0.5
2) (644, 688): 1.3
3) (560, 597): 1.7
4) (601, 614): 0.7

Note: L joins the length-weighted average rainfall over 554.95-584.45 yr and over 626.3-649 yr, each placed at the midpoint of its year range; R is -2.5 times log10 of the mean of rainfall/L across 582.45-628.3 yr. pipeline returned 0.03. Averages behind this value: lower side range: 167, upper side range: 191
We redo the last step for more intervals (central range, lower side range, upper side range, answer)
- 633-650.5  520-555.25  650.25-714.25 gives -0.060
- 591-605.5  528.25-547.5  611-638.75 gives 0.006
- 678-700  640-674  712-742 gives 0.052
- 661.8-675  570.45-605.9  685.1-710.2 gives -0.046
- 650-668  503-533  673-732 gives 0.044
